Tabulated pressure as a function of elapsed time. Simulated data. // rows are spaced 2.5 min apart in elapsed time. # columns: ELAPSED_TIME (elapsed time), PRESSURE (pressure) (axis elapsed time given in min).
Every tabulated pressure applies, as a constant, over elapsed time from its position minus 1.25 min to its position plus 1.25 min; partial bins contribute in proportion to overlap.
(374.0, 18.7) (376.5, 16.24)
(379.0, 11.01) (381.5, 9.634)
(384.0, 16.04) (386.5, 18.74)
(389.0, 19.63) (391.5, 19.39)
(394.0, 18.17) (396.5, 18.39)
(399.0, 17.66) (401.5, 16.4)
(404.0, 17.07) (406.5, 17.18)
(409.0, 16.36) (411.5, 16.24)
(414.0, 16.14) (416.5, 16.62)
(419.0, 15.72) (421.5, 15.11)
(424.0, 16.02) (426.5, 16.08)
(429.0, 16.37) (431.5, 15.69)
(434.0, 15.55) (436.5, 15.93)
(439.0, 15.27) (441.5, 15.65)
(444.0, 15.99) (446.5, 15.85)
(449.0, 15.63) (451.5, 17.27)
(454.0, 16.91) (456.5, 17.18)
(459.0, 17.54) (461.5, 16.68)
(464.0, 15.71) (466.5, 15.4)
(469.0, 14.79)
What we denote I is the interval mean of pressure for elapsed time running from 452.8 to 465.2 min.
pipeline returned 16.8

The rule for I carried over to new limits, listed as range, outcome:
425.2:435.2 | 15.9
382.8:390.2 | 18.1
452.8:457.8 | 17.1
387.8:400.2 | 18.6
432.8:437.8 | 15.7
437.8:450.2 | 15.7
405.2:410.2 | 16.8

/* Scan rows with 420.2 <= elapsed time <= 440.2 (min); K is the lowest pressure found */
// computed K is 15.11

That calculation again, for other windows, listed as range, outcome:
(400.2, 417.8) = 16.14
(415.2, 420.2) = 15.72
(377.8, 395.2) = 9.634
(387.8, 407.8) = 16.4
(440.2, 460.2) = 15.63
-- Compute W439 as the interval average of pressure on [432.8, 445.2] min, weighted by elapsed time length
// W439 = 15.7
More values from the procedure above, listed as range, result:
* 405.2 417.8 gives 16.5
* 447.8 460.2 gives 16.9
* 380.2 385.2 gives 12.8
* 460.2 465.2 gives 16.2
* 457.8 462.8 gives 17.1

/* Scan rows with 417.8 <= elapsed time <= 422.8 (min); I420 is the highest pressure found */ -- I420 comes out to 15.72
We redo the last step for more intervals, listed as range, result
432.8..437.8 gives 15.93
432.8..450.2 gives 15.99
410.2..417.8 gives 16.62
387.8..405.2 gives 19.63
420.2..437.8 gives 16.37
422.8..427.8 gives 16.08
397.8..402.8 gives 17.66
